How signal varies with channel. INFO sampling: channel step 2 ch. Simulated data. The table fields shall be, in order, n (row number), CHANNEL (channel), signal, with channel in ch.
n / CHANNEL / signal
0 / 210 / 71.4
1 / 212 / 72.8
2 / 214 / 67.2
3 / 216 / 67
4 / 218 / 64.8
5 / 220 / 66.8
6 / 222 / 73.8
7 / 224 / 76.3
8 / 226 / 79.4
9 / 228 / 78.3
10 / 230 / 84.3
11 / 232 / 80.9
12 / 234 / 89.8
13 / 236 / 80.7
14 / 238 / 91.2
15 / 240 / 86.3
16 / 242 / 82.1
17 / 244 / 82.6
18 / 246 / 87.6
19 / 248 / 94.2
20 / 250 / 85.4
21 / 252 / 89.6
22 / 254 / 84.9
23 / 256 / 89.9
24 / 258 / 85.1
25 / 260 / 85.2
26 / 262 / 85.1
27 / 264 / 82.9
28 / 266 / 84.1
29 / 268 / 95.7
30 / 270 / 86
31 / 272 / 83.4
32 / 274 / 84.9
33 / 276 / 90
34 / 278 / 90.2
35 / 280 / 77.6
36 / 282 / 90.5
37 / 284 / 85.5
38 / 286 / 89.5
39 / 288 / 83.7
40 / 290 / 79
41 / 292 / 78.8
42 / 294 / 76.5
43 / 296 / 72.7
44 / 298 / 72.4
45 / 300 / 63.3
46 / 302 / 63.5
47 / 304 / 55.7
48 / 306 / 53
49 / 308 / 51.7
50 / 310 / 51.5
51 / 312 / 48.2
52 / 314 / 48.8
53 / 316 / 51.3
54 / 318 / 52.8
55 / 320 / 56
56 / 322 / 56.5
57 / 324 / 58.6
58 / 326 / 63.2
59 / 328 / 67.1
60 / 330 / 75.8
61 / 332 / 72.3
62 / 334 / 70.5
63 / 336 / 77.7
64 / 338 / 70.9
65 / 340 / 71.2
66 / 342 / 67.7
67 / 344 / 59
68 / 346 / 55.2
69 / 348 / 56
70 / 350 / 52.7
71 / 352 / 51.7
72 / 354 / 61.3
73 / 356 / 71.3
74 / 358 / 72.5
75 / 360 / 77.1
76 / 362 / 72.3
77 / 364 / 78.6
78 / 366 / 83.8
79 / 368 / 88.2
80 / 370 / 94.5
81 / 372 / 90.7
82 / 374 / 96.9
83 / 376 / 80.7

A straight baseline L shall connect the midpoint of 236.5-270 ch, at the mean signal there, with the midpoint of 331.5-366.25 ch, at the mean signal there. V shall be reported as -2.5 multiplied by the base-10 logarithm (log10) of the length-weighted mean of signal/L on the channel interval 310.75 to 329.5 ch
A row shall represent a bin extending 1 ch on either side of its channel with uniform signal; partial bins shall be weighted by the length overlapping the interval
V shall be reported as 0.28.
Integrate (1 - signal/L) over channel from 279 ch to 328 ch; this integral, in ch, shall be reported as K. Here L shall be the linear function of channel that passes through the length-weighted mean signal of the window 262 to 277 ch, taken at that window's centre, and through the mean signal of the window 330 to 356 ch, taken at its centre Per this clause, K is 7.0 ch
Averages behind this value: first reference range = 86.6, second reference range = 64.6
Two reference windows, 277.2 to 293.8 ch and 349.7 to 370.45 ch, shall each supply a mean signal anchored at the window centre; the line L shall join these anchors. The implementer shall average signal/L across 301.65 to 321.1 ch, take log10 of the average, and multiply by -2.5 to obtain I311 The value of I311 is 0.45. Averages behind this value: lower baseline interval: 83.9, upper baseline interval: 73.2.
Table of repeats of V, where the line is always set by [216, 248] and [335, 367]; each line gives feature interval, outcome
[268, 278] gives -0.15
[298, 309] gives 0.23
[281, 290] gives -0.16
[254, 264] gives -0.11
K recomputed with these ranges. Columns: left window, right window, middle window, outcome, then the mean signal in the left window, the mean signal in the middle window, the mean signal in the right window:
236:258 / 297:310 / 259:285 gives -4.08 ch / 87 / 86.2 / 59.3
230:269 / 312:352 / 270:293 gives -2.41 ch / 86.4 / 84.9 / 61.7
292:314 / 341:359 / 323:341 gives -2.59 ch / 61.1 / 69.7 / 60.8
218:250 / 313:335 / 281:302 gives -2.96 ch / 81.8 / 78.4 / 61.2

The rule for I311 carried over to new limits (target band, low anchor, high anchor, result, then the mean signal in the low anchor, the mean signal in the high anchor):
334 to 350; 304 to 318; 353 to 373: 0.04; 51.2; 79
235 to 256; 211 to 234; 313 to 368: -0.19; 74.5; 65.3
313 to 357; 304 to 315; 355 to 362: 0.00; 51.1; 73.4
